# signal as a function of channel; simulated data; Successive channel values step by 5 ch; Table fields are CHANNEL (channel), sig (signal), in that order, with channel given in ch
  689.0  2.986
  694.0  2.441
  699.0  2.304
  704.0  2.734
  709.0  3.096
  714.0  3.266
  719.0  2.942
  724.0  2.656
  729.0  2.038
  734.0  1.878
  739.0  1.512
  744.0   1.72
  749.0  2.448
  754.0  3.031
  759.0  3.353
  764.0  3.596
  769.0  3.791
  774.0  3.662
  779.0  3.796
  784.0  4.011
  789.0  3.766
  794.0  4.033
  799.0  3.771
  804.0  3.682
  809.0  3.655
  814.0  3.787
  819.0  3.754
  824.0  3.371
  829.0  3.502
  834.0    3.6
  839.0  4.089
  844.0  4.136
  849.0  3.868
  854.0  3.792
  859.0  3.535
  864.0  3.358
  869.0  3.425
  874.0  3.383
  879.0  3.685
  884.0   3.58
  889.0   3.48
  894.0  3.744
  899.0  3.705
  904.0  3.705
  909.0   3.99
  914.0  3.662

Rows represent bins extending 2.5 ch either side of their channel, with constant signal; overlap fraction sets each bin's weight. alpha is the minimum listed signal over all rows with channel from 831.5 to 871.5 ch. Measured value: 3.358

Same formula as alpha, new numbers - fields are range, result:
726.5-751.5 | 1.512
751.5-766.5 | 3.031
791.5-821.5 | 3.655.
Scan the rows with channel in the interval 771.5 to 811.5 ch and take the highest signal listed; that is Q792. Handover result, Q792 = 4.033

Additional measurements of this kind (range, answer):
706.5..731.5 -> 3.266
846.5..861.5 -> 3.868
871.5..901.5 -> 3.744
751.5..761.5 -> 3.353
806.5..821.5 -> 3.787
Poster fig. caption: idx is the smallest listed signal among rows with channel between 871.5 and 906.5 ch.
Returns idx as 3.383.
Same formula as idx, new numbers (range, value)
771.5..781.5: 3.662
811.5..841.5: 3.371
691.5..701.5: 2.304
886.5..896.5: 3.48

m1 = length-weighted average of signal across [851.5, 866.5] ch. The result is 3.56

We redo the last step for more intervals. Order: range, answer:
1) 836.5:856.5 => 3.97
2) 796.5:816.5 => 3.72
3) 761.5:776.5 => 3.68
